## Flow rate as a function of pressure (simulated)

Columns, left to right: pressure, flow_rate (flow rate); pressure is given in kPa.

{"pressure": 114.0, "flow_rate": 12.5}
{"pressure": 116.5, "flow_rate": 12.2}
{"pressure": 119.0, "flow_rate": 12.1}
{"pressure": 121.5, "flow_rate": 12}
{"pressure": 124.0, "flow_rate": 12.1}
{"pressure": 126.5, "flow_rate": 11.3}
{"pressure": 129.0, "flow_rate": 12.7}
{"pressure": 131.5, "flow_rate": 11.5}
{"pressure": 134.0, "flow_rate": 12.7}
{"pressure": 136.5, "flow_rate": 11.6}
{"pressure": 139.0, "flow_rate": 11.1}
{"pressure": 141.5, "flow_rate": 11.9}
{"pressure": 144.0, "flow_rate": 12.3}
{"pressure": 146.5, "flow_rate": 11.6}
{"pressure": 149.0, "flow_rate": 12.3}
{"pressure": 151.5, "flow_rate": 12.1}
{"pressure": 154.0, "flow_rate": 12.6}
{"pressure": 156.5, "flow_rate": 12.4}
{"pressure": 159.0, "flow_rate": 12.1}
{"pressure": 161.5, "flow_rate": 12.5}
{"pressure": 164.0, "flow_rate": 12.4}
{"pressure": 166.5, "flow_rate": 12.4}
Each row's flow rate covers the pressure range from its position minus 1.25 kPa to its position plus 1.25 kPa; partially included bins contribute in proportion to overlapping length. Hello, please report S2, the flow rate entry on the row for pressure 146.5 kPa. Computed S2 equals 11.6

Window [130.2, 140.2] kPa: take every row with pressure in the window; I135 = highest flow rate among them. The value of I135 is 12.7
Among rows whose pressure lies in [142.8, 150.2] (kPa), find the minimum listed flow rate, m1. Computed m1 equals 11.6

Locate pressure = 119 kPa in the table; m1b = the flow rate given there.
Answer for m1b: 12.1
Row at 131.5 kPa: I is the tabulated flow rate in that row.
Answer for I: 11.5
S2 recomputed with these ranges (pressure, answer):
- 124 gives 12.1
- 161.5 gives 12.5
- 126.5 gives 11.3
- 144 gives 12.3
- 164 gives 12.4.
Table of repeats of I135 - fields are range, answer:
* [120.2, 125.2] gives 12.1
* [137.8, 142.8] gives 11.9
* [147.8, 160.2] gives 12.6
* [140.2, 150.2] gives 12.3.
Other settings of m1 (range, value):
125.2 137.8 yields 11.3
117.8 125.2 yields 12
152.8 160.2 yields 12.1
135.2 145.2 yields 11.1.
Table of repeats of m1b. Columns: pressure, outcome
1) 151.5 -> 12.1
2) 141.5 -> 11.9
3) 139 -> 11.1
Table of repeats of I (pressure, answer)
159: 12.1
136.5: 11.6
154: 12.6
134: 12.7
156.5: 12.4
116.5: 12.2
